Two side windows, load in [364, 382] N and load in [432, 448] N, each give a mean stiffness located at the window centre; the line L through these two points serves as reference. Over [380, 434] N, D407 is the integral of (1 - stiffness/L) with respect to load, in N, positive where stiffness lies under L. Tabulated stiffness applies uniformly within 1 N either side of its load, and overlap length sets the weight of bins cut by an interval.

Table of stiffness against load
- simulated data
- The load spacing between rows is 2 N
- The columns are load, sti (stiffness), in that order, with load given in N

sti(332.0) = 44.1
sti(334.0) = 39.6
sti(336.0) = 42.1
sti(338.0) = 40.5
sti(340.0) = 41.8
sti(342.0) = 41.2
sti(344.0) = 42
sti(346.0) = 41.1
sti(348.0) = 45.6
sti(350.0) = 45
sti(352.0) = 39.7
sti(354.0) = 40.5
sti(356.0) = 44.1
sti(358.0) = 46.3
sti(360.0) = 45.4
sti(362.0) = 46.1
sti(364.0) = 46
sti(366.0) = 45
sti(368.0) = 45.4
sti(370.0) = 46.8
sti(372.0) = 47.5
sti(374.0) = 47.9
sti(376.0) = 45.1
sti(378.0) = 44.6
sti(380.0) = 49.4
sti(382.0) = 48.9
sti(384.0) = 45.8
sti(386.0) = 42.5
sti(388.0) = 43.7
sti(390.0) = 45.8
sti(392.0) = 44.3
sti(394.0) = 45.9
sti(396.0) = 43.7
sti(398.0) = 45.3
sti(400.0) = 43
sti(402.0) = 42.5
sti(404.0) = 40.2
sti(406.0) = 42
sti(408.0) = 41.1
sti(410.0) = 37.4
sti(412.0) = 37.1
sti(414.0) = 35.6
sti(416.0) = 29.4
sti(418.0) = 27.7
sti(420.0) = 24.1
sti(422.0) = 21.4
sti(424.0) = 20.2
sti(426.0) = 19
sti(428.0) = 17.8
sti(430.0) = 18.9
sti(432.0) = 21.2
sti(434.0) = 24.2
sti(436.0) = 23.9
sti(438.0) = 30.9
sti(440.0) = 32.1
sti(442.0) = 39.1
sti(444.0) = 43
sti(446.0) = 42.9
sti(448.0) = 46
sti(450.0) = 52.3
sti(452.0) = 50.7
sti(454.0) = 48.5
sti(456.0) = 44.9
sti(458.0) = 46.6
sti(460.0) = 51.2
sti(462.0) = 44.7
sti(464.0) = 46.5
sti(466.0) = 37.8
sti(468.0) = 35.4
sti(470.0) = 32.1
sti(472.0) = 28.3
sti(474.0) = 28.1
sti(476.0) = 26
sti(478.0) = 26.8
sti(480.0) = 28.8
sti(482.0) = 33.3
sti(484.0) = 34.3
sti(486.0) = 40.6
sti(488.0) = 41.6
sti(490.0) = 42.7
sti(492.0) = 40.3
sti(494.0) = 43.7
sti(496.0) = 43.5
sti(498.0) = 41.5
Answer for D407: 6.73 N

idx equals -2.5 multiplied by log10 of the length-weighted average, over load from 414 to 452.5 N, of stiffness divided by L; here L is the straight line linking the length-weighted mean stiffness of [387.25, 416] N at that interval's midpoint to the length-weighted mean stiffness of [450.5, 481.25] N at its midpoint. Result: 0.29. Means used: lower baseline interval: 41.5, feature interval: 30.6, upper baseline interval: 38.6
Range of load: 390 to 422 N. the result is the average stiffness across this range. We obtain 38.3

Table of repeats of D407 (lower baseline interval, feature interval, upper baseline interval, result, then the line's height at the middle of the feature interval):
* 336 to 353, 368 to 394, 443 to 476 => -2.4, 42.1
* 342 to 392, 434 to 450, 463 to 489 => 0.1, 37.3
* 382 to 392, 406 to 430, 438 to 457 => 8.6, 44.3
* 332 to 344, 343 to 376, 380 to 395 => -1.1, 43.2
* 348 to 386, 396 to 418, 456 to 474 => 2.1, 43.2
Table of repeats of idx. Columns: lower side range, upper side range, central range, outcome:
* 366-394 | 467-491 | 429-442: 0.42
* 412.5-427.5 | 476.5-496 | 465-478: 0.11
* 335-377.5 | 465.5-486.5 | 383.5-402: -0.10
